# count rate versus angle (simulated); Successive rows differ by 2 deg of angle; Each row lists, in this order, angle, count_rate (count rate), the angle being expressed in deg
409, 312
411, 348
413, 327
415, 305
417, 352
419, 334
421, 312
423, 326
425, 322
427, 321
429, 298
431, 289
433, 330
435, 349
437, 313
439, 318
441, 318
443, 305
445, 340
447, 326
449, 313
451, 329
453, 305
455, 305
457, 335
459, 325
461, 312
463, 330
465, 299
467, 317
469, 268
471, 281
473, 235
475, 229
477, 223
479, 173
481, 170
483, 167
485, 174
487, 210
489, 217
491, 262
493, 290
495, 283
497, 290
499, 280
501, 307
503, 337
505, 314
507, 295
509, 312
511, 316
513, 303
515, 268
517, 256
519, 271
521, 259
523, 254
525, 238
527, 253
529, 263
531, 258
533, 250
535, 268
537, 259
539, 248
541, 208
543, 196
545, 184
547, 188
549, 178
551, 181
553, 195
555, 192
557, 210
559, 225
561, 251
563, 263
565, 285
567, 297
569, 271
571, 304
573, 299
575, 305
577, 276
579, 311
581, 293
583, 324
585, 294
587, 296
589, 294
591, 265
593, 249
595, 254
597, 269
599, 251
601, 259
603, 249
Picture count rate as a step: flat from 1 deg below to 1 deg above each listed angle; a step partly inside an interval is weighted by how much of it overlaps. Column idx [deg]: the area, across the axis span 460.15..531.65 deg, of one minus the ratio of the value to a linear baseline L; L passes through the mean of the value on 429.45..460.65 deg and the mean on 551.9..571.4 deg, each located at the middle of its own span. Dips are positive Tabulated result 5.7 deg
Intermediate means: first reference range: 319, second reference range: 247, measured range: 264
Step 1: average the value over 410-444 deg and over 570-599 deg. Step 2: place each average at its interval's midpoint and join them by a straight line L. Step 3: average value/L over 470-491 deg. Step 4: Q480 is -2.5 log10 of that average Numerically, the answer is 0.42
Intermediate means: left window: 322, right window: 287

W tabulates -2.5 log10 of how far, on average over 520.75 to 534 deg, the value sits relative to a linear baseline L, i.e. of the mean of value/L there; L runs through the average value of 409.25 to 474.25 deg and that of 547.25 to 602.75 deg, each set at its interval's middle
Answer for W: 0.11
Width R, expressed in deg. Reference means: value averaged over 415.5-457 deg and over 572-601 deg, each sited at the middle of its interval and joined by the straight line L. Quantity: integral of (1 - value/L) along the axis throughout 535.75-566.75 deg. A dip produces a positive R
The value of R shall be 7.7 deg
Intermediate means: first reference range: 320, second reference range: 283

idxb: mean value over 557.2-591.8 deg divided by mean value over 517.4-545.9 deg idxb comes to 1.2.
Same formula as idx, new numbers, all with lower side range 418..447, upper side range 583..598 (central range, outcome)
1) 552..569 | 2.6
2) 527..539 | 1.4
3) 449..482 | 3.5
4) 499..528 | 1.4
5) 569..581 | -0.6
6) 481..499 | 4.1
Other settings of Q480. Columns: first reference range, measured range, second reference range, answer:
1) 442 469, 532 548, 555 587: 0.270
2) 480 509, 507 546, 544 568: -0.076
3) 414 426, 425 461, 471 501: -0.094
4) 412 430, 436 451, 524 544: -0.046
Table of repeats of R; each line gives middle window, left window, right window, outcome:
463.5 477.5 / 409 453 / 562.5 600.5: 2.0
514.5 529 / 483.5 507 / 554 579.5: 0.6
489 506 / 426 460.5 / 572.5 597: 0.9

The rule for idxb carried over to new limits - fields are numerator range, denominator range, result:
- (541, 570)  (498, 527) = 0.78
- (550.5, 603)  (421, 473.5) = 0.85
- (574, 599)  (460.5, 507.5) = 1.09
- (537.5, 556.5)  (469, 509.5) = 0.79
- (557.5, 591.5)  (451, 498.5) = 1.08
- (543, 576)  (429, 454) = 0.75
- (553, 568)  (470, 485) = 1.16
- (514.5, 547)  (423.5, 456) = 0.77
